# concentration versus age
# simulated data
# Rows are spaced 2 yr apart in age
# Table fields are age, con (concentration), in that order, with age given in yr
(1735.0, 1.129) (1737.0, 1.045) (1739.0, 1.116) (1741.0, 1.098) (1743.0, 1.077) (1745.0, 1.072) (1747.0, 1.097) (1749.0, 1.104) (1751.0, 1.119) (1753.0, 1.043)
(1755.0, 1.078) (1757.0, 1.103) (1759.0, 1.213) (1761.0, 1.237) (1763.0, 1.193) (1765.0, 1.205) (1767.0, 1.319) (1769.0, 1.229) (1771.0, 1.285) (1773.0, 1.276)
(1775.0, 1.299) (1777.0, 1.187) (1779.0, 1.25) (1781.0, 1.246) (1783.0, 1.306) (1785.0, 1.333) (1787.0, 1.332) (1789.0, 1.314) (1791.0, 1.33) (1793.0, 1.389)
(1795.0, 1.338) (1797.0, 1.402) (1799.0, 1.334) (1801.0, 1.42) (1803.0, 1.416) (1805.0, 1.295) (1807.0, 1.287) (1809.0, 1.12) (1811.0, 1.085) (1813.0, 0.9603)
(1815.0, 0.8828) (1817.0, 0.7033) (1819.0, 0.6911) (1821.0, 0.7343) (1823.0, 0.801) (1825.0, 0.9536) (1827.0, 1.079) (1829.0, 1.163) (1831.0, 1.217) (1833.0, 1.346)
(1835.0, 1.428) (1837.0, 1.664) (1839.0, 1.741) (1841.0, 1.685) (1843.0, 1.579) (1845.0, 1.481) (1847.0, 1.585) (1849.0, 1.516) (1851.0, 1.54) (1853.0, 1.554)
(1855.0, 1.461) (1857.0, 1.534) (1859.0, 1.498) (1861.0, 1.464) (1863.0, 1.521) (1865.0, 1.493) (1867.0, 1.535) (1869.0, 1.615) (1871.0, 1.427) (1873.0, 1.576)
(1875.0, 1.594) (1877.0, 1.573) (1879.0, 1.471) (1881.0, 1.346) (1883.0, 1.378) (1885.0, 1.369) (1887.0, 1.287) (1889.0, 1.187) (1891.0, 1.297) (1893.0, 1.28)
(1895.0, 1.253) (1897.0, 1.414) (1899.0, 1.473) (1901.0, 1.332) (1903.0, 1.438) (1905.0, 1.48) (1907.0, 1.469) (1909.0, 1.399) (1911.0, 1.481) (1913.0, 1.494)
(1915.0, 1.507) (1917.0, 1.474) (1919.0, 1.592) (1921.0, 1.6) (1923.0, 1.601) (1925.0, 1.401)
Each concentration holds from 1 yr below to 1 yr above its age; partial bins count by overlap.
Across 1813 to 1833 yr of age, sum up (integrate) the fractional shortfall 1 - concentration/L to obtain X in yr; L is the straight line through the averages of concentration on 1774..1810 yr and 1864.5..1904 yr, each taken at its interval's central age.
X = 6.08 yr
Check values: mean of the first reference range 1.31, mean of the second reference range 1.42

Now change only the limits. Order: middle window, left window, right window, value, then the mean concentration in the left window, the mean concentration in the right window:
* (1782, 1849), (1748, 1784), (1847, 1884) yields 4.8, 1.21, 1.51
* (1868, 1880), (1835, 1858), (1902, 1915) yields -0.2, 1.57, 1.46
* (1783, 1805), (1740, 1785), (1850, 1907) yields -1.7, 1.19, 1.44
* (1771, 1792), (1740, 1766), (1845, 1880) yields -1.0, 1.13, 1.53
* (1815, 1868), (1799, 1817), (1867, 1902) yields -2.4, 1.16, 1.41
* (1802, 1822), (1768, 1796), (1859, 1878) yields 5.2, 1.29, 1.53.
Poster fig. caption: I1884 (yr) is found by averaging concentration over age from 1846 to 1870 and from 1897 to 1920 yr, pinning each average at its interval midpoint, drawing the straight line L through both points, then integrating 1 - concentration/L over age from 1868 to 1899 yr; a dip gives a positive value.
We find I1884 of 1.8 yr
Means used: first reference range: 1.53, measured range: 1.41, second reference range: 1.46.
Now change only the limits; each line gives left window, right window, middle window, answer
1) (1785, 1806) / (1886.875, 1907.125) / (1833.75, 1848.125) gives -2.5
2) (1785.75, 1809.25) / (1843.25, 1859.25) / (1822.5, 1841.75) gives 1.9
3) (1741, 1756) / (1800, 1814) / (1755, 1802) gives -4.9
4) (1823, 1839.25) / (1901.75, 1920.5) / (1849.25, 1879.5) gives -3.7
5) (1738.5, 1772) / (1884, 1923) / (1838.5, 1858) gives -3.6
